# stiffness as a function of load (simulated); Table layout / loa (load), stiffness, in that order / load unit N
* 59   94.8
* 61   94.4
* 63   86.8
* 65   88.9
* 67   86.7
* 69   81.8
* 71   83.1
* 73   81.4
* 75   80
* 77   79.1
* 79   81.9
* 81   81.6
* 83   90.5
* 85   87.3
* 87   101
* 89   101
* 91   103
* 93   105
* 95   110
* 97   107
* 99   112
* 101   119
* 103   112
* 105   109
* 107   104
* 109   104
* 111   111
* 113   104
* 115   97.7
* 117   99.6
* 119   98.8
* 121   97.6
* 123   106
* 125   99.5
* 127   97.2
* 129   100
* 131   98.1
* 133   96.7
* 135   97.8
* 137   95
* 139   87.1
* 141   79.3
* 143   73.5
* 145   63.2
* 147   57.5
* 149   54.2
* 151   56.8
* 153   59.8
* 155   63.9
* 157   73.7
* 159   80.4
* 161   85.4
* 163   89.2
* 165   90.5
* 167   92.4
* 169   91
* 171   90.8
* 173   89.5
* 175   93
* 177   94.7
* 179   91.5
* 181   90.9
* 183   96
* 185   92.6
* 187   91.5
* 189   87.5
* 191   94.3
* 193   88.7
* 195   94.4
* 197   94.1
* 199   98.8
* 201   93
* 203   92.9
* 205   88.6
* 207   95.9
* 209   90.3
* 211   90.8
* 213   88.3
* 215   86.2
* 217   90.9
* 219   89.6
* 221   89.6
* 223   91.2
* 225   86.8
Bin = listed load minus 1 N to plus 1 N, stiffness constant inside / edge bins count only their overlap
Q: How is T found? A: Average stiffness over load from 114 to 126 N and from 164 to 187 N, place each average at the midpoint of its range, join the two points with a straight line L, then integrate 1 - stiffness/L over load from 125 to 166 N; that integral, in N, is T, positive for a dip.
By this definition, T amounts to 6.8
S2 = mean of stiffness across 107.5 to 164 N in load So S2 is 86.8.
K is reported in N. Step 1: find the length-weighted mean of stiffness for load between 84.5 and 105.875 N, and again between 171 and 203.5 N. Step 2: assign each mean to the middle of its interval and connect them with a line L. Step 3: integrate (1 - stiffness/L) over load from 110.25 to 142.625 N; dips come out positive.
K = 1.5 N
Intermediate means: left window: 106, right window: 92.7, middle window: 97.3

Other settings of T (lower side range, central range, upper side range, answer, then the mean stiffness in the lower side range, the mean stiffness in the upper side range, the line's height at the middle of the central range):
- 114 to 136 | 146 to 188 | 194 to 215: 5.8 N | 99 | 92.4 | 95.5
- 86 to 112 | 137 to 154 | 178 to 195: 5.3 N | 108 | 91.8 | 99.2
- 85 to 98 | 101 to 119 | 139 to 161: -2.6 N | 103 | 68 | 92.1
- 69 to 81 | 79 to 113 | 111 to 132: -4.9 N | 81.2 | 100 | 89.9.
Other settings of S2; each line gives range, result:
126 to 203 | 86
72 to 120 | 99.2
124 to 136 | 98.2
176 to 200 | 92.9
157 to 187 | 90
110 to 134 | 101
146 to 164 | 69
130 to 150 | 80.2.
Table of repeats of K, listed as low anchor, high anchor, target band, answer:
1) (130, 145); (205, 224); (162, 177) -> -0.4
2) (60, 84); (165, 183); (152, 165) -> 2.0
